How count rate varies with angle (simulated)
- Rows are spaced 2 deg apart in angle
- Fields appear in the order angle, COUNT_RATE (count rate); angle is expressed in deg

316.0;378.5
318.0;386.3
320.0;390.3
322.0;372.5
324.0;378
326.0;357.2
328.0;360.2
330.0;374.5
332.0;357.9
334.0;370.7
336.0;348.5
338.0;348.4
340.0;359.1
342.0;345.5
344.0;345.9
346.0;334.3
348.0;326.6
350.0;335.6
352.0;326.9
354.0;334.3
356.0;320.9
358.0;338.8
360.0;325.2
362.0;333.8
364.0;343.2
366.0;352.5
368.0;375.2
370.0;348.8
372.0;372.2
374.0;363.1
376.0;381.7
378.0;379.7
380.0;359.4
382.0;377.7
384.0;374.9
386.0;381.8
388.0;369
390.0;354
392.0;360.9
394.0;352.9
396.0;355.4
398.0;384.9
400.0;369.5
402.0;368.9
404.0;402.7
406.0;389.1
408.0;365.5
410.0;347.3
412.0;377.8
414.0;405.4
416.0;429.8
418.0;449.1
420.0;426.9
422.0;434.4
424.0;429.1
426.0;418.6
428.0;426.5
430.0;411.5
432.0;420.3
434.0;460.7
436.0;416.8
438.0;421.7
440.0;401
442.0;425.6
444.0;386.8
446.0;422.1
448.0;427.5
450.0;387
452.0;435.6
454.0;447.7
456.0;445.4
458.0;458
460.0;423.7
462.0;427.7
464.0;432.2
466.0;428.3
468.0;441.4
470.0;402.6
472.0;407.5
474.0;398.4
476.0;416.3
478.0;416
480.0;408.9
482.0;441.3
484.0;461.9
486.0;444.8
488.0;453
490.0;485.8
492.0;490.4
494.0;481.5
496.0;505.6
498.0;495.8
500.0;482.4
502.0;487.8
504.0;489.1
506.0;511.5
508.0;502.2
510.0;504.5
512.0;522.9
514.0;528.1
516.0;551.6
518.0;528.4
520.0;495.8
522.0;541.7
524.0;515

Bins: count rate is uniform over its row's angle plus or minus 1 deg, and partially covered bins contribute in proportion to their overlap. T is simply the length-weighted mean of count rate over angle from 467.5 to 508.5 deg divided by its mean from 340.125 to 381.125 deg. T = 1.32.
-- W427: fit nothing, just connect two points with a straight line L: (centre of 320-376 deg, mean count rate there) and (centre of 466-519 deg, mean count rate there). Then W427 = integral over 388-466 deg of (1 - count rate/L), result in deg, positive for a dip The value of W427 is 1.7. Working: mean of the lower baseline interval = 351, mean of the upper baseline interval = 471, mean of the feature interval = 408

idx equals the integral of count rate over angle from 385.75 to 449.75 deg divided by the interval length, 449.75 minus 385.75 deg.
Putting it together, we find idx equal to 400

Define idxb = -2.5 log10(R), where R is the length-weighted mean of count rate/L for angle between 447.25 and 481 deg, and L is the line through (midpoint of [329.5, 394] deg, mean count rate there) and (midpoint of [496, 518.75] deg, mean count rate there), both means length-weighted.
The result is 0.10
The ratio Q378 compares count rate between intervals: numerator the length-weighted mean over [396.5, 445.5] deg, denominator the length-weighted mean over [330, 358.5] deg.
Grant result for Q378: 1.18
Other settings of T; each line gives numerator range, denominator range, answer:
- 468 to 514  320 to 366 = 1.34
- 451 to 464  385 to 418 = 1.16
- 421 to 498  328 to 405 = 1.22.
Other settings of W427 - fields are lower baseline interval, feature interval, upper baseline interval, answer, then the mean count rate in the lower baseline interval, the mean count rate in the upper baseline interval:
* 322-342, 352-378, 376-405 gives 1.24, 361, 371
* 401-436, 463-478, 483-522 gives 1.48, 410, 497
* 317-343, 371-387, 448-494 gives 0.65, 365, 435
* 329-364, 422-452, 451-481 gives -1.02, 343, 426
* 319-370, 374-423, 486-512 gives 2.01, 350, 490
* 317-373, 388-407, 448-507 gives 0.95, 352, 448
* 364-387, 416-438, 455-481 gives -1.65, 369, 424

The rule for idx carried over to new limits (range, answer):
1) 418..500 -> 435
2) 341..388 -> 352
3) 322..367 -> 347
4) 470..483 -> 414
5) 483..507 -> 482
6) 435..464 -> 424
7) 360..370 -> 348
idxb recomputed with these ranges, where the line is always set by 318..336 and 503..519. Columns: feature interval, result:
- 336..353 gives 0.129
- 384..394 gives 0.148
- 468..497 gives 0.118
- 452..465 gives 0.086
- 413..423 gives 0.034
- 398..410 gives 0.147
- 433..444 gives 0.092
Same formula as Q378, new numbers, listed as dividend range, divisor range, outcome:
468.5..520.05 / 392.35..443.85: 1.17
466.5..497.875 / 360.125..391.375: 1.22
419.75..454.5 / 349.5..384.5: 1.20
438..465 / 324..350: 1.20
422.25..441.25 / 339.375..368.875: 1.25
